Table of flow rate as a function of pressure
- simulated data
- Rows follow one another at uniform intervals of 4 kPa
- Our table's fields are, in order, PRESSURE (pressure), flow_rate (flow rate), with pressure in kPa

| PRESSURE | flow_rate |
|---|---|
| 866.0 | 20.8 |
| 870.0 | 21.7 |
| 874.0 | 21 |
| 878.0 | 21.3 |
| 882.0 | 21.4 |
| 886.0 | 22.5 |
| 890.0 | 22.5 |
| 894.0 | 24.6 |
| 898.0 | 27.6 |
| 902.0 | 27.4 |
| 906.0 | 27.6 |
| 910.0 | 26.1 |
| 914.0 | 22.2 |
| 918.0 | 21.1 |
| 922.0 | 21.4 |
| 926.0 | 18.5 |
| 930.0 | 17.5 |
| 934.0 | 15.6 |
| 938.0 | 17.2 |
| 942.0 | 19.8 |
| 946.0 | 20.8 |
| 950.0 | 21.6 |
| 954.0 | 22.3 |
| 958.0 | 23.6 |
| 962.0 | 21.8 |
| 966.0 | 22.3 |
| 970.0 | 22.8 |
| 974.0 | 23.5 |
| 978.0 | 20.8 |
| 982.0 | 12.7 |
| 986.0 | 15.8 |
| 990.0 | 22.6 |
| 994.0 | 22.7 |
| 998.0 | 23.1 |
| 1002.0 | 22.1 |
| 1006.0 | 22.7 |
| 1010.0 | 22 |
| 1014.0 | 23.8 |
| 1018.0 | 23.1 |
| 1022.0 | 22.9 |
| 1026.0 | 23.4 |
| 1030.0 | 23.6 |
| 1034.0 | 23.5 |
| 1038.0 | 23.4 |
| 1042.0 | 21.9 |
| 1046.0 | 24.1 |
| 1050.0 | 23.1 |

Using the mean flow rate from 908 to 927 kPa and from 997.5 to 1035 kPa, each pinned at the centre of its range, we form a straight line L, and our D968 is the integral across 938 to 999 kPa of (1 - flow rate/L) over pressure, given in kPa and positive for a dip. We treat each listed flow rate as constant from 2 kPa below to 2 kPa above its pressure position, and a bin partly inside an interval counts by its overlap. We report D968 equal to 4.4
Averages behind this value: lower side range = 22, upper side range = 23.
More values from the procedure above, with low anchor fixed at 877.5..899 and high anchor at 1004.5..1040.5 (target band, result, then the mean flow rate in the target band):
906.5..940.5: 4.3 kPa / 20.3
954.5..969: 0.4 kPa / 22.6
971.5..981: 0.8 kPa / 21.2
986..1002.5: 0.9 kPa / 21.8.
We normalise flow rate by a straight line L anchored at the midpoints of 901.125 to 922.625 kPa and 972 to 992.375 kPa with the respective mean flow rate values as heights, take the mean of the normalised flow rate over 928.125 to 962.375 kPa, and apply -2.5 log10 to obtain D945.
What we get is 0.09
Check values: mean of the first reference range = 24.3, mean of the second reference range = 19.1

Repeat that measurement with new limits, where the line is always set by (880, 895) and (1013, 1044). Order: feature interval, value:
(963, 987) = 0.16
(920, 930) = 0.17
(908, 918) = -0.04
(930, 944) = 0.29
